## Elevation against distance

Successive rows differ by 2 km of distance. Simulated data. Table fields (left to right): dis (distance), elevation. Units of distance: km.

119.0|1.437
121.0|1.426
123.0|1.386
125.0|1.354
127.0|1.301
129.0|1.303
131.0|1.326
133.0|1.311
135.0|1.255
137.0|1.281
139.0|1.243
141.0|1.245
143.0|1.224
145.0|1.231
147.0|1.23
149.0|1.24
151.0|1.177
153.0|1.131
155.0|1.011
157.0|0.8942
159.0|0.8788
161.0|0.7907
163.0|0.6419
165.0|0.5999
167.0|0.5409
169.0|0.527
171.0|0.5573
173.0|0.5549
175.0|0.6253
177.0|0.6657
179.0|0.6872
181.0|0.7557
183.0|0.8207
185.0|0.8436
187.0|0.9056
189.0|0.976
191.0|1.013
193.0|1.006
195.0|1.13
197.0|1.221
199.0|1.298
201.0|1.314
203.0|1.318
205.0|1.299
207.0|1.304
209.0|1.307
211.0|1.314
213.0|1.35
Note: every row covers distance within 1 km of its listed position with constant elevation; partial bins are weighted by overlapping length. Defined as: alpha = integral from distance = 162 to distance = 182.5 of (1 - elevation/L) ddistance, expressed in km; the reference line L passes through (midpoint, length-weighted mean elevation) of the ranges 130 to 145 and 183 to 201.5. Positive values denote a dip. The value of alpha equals 9.3 km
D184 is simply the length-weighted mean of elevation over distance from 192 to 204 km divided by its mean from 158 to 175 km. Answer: 1.9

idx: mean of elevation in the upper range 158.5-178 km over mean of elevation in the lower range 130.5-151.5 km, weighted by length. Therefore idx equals 0.51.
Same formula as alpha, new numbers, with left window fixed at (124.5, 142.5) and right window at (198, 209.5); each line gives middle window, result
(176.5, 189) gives 4.8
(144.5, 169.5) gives 7.3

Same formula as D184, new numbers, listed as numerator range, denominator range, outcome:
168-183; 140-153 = 0.52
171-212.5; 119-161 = 0.83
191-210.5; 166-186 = 1.88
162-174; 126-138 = 0.44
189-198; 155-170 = 1.51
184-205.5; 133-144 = 0.89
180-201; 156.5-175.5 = 1.54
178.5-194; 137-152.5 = 0.72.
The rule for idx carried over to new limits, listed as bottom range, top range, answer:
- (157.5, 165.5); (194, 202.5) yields 1.67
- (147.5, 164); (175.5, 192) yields 0.85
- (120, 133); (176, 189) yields 0.59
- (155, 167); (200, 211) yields 1.71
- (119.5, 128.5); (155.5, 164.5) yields 0.59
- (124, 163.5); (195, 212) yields 1.11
